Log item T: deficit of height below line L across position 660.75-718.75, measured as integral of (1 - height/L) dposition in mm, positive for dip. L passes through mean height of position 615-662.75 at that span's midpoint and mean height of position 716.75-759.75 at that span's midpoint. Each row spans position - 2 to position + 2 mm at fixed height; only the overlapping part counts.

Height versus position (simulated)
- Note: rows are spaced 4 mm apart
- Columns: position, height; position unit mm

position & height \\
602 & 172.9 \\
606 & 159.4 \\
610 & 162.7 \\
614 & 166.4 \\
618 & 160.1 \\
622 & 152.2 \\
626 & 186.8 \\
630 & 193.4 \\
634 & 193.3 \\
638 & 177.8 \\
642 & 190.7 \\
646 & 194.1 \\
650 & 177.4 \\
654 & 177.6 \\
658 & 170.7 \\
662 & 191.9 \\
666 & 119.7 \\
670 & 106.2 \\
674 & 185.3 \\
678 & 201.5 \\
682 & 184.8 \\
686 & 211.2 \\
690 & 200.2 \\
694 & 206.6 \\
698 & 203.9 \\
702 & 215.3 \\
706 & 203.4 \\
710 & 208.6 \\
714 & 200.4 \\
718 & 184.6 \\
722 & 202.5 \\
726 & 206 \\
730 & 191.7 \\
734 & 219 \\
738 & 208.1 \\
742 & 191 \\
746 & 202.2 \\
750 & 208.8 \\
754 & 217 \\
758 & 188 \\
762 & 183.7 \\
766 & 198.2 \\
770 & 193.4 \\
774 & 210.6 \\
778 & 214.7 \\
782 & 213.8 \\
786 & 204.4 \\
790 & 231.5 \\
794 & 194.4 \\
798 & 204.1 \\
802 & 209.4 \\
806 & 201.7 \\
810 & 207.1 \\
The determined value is 1.0 mm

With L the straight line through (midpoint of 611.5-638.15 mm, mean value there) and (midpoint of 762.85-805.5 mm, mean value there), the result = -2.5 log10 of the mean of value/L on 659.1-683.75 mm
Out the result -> 0.12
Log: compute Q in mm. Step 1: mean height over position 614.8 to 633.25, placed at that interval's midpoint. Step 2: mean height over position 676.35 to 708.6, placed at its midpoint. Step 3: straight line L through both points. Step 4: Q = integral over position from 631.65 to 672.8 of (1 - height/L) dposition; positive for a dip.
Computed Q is 3.3 mm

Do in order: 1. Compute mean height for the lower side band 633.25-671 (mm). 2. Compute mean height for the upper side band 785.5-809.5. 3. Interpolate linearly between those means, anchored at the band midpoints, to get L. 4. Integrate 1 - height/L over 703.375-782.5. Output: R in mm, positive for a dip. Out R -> -3.4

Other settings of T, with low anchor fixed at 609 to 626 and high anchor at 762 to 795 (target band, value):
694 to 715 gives -2.2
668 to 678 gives 1.2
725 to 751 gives -1.0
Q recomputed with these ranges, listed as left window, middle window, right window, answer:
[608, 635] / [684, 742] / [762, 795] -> -3.5 mm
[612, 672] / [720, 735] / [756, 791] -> -0.9 mm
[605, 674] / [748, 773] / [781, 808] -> 0.1 mm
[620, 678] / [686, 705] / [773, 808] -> -2.2 mm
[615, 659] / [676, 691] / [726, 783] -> -0.9 mm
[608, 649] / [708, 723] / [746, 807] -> -0.4 mm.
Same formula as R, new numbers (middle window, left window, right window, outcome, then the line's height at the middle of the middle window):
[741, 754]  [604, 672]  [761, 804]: -0.45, 197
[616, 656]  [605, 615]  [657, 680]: -4.38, 163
